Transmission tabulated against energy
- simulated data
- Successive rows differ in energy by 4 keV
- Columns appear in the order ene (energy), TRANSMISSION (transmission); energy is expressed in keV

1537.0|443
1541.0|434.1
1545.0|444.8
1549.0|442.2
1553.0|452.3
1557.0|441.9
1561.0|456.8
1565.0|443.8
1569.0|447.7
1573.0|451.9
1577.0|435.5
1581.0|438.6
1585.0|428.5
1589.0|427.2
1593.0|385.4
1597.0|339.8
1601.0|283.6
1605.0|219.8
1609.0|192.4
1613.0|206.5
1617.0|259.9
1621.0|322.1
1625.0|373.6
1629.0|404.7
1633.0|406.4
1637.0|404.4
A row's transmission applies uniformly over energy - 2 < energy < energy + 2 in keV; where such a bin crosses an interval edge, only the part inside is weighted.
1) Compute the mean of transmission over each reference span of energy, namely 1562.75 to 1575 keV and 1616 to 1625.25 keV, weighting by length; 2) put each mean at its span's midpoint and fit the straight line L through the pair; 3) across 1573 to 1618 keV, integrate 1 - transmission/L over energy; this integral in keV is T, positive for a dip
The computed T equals 5.8 keV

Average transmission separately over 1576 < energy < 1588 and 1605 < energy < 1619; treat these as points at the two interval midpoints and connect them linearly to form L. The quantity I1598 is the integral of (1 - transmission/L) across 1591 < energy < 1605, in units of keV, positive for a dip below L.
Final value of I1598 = 0.1 keV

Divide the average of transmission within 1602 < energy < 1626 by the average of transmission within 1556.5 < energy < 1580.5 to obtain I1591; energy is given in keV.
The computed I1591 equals 0.58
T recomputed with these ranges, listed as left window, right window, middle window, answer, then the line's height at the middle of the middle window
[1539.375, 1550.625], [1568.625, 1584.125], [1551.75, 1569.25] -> -0.3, 441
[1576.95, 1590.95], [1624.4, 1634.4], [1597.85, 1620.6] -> 9.3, 413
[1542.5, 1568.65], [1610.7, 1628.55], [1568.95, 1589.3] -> -2.4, 392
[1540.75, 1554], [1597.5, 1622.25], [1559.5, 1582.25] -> -4.6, 371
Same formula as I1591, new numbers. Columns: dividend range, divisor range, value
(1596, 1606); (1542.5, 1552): 0.63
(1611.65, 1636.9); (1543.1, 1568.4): 0.76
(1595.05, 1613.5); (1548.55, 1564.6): 0.56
